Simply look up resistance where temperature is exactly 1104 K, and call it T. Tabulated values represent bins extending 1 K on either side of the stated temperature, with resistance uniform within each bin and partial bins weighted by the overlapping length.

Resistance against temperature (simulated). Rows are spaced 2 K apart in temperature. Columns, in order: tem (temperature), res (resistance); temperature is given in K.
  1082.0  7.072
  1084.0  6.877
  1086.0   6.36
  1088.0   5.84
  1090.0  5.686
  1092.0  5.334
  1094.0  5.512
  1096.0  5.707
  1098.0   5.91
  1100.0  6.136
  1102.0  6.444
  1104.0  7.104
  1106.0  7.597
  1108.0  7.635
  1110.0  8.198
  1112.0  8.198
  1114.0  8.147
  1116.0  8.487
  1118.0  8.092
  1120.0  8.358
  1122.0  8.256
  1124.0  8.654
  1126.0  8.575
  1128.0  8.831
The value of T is 7.104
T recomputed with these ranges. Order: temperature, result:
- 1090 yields 5.686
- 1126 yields 8.575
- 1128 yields 8.831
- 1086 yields 6.36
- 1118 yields 8.092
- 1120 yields 8.358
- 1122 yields 8.256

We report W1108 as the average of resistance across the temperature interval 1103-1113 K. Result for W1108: 7.75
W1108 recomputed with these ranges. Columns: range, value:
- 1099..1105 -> 6.56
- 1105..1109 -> 7.62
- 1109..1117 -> 8.26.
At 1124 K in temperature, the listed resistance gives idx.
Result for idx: 8.654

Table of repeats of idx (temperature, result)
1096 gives 5.707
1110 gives 8.198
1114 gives 8.147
